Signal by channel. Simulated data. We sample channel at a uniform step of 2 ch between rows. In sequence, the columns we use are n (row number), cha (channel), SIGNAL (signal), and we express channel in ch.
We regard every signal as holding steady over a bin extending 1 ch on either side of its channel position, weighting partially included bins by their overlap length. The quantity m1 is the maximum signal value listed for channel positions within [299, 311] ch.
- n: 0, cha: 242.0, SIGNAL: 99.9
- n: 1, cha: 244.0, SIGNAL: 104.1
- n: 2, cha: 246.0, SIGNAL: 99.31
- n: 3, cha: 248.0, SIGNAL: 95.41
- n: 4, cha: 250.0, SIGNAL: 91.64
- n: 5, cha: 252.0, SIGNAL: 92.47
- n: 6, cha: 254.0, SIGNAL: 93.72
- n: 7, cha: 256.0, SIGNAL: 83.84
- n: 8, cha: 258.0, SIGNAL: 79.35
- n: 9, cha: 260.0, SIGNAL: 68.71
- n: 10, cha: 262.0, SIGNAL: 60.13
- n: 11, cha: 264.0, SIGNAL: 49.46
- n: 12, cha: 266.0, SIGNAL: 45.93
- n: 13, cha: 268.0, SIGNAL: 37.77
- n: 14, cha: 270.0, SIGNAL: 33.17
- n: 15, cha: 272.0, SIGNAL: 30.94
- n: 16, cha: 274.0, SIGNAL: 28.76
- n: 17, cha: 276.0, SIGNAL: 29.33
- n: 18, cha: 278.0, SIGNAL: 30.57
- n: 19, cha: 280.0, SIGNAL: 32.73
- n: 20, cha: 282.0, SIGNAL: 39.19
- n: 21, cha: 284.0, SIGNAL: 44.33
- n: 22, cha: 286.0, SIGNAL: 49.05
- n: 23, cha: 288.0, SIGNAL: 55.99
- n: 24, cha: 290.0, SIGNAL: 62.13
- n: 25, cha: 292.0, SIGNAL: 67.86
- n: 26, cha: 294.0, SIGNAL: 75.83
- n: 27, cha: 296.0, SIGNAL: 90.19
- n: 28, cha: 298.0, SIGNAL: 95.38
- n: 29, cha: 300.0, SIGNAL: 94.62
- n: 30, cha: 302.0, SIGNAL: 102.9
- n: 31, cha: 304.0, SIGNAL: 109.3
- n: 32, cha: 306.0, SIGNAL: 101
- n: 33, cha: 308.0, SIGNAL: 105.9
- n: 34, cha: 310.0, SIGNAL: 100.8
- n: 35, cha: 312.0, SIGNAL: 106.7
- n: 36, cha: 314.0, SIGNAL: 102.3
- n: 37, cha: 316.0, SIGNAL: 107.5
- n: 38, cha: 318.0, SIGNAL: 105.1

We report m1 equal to 109.3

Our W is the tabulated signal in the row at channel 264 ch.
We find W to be 49.46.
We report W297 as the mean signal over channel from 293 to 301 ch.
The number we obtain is 89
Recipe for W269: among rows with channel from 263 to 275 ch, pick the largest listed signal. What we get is 49.46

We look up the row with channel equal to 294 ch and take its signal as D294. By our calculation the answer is 75.83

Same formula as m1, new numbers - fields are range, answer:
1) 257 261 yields 79.35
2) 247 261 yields 95.41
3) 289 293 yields 67.86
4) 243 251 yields 104.1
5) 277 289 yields 55.99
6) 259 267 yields 68.71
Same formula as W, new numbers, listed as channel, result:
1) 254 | 93.72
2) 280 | 32.73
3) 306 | 101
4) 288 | 55.99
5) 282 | 39.19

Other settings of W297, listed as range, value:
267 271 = 35.5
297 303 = 97.6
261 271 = 45.3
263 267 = 47.7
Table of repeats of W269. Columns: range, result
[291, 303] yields 102.9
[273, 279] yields 30.57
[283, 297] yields 90.19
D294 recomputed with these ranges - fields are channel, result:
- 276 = 29.33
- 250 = 91.64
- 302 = 102.9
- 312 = 106.7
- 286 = 49.05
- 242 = 99.9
